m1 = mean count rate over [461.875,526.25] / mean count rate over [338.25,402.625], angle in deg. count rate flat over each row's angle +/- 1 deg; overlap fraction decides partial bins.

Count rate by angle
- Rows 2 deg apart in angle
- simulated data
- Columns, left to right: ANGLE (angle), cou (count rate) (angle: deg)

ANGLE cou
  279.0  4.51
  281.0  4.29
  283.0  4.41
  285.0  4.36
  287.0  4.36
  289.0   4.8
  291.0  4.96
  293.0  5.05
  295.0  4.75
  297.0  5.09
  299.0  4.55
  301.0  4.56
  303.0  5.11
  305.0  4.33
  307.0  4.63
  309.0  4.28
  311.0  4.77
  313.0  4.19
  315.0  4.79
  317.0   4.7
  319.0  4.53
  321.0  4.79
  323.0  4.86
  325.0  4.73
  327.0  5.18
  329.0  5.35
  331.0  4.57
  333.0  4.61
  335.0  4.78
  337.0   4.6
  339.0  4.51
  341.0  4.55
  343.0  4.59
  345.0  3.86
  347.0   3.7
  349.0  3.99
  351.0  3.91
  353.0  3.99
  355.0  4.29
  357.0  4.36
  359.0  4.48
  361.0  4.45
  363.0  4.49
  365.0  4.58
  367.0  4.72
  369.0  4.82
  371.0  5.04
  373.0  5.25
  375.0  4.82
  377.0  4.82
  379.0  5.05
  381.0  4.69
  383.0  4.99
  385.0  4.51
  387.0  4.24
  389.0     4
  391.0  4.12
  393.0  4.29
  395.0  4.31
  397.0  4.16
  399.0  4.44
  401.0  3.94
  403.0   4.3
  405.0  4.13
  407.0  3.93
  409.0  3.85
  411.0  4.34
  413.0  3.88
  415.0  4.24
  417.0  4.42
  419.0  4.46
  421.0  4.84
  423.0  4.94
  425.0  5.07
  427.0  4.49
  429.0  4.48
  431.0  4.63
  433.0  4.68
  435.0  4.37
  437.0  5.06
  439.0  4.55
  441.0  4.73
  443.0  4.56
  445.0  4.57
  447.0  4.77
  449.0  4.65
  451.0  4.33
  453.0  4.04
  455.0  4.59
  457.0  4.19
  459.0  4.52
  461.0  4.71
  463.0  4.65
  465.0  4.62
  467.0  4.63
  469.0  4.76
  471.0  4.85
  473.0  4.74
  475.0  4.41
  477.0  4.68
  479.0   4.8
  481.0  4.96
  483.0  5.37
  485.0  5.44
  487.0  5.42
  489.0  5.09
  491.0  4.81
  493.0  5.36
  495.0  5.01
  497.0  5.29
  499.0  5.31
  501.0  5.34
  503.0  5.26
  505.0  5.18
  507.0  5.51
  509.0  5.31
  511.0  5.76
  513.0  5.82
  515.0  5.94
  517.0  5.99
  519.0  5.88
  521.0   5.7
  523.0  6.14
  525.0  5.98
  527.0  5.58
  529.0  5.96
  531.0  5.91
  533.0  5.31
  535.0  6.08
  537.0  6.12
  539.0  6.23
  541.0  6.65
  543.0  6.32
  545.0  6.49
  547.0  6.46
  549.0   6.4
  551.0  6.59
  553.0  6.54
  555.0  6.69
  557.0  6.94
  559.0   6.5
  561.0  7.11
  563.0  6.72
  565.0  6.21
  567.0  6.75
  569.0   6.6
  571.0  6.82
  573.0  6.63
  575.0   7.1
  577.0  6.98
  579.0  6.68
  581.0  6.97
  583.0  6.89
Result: 1.2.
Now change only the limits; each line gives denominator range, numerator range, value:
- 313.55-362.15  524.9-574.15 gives 1.42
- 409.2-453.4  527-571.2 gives 1.41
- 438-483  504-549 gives 1.28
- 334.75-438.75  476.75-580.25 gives 1.34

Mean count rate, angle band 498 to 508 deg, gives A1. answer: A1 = 5.32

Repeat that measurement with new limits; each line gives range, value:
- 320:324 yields 4.83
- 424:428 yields 4.78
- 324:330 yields 5.09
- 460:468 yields 4.65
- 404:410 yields 3.97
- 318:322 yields 4.66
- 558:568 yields 6.66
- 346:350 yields 3.85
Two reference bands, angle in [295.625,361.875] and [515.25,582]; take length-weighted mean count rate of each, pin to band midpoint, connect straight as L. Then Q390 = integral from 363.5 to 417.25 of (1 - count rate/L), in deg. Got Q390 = 6.43 deg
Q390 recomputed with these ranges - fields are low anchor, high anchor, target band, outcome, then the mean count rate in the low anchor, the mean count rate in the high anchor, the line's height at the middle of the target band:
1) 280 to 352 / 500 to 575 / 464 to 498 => 4.8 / 4.59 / 6.16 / 5.76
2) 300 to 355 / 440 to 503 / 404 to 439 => 1.9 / 4.53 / 4.82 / 4.72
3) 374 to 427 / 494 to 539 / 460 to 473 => 1.1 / 4.42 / 5.67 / 5.13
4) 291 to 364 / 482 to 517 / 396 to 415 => 3.2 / 4.56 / 5.38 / 4.93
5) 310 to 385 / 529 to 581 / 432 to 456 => 4.0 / 4.6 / 6.51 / 5.49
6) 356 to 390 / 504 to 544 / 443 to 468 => 3.7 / 4.67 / 5.87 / 5.32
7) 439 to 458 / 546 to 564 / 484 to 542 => 1.7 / 4.5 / 6.66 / 5.81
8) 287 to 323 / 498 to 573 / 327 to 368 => 4.3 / 4.69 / 6.12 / 4.96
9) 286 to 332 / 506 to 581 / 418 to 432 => 2.0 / 4.74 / 6.29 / 5.5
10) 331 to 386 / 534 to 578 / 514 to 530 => 0.9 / 4.54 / 6.59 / 6.23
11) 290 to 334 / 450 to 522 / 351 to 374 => 1.3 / 4.74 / 5.06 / 4.84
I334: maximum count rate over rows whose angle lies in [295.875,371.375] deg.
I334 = 5.35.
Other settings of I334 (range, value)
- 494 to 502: 5.34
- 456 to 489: 5.44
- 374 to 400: 5.05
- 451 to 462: 4.71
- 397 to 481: 5.07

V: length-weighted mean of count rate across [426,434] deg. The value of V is 4.57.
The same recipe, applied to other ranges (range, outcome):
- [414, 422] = 4.49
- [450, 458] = 4.29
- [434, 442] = 4.68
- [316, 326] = 4.72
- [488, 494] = 5.09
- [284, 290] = 4.51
